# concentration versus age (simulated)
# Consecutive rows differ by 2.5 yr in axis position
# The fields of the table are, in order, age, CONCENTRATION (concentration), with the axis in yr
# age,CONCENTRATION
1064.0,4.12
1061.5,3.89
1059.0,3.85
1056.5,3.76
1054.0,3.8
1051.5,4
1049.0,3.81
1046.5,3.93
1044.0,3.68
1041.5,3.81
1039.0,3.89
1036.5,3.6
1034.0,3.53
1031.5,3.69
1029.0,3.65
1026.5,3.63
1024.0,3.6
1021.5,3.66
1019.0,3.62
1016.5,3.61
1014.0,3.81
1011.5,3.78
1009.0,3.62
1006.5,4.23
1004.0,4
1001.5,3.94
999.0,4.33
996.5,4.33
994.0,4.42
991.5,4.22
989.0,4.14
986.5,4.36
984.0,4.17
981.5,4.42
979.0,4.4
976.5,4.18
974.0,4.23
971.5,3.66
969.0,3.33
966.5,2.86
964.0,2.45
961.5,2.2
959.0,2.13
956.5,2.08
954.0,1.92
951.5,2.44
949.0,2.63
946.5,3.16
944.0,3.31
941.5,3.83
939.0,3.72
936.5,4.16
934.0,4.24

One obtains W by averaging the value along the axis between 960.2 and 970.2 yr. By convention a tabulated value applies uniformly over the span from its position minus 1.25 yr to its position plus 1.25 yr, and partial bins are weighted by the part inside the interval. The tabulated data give 2.7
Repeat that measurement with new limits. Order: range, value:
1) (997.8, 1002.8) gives 4.13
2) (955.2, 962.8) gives 2.14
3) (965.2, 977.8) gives 3.65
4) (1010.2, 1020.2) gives 3.71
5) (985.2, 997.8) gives 4.29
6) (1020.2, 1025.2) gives 3.63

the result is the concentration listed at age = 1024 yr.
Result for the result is 3.6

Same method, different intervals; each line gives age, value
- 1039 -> 3.89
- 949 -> 2.63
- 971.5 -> 3.66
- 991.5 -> 4.22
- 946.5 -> 3.16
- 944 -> 3.31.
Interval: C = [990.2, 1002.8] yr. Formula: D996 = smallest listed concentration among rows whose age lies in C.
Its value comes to 3.94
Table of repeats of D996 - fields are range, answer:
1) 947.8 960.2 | 1.92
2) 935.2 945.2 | 3.31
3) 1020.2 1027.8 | 3.6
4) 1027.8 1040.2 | 3.53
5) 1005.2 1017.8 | 3.61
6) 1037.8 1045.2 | 3.68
